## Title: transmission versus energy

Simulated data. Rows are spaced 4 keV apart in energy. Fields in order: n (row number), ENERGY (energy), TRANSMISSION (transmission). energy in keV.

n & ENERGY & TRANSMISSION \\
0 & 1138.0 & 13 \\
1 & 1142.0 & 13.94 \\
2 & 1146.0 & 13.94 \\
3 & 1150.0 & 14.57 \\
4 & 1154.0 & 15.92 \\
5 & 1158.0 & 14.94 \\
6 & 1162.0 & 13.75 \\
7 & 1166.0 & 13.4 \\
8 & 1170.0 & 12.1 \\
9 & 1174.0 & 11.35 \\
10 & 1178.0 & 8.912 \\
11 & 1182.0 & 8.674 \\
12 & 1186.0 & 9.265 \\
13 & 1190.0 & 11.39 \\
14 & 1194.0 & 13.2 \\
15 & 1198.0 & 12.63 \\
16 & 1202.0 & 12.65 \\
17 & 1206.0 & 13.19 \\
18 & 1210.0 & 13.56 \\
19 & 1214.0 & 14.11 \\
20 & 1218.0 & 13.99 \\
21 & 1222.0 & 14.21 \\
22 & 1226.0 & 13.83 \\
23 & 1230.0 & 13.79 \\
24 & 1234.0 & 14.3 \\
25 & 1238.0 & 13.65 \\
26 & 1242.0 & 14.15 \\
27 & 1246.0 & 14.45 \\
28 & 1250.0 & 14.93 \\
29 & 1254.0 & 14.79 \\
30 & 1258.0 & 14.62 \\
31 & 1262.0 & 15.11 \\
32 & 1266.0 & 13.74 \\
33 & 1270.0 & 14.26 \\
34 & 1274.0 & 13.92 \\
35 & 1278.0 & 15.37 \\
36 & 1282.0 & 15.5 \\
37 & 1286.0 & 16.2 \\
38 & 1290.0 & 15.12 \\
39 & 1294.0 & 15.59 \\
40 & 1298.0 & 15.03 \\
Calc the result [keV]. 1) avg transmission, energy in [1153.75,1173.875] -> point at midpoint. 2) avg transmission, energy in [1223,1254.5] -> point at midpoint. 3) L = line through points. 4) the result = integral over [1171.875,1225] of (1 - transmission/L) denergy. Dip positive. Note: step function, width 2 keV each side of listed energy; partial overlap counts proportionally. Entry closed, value 6.8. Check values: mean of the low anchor 13.6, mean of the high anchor 14.2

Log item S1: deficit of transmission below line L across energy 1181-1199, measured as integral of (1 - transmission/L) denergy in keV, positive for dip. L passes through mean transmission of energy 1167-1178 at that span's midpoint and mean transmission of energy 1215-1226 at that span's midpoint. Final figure 1.90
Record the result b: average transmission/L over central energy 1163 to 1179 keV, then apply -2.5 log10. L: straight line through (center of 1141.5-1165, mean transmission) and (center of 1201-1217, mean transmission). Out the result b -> 0.20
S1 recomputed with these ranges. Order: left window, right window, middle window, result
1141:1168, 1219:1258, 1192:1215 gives 1.8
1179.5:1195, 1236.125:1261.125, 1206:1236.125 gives -3.1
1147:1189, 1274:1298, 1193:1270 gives 0.0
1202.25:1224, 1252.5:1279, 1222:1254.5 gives -0.3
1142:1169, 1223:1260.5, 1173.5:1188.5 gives 5.1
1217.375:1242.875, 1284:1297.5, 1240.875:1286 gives 0.5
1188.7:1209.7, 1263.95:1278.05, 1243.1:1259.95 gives -1.1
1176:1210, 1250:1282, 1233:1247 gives -0.7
